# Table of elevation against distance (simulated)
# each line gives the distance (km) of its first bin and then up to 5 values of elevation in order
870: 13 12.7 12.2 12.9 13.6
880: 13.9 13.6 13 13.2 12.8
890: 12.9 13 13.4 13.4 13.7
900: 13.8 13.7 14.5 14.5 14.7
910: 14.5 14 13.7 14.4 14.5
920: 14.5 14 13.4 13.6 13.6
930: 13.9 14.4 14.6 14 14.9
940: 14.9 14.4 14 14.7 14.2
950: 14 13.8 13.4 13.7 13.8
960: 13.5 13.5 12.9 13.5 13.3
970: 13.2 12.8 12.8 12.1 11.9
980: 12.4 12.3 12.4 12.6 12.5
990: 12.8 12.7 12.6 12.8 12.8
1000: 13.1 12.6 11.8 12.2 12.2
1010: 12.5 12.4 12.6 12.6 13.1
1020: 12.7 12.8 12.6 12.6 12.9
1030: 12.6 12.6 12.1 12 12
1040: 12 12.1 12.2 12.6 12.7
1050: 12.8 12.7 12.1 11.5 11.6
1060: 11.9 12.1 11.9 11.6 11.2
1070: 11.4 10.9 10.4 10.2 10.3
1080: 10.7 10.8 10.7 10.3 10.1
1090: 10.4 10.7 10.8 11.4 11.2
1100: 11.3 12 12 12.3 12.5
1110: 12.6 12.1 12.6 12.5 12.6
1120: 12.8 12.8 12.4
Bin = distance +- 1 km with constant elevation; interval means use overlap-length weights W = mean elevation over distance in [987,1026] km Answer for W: 12.6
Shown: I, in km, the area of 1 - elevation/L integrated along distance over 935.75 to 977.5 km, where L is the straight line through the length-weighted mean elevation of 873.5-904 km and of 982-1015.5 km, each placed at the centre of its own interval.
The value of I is -2.7 km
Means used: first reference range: 13.3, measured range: 13.7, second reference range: 12.5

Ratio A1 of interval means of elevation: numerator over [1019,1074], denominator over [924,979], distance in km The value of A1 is 0.89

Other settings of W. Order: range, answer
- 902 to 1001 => 13.6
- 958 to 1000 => 12.8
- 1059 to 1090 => 10.9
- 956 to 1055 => 12.6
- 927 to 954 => 14.2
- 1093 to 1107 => 11.6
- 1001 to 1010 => 12.2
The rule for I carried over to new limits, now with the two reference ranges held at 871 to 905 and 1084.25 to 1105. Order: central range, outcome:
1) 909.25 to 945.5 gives -3.7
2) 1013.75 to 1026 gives -0.9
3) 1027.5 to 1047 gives -1.1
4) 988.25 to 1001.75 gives -0.7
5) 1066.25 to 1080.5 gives 0.6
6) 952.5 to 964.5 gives -0.9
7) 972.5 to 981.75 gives 0.0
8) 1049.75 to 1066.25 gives -0.9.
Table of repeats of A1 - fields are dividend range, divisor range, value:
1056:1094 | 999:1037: 0.88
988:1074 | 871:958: 0.89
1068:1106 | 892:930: 0.78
